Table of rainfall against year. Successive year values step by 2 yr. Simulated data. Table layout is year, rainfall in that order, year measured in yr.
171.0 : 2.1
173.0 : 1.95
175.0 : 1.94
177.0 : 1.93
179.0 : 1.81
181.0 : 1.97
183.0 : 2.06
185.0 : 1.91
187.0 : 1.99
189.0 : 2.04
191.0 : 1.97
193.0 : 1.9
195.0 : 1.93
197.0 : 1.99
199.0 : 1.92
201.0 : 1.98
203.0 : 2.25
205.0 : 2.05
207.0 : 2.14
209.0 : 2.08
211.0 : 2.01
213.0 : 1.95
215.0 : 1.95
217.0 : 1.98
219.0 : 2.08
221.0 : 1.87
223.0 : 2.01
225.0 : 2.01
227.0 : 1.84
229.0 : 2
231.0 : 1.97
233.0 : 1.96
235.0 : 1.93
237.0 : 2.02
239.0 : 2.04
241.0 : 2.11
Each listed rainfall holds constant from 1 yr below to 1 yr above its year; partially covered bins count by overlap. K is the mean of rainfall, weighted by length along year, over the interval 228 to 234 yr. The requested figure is 1.98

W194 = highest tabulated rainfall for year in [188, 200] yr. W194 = 2.04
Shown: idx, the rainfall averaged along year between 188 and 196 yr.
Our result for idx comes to 1.96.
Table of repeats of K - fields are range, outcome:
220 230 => 1.95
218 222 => 1.98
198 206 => 2.05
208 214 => 2.01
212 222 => 1.97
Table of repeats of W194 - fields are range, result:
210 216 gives 2.01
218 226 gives 2.08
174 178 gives 1.94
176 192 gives 2.06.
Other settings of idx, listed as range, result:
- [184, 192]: 1.98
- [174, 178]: 1.94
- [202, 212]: 2.11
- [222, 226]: 2.01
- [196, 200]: 1.96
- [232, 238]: 1.97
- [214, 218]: 1.96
